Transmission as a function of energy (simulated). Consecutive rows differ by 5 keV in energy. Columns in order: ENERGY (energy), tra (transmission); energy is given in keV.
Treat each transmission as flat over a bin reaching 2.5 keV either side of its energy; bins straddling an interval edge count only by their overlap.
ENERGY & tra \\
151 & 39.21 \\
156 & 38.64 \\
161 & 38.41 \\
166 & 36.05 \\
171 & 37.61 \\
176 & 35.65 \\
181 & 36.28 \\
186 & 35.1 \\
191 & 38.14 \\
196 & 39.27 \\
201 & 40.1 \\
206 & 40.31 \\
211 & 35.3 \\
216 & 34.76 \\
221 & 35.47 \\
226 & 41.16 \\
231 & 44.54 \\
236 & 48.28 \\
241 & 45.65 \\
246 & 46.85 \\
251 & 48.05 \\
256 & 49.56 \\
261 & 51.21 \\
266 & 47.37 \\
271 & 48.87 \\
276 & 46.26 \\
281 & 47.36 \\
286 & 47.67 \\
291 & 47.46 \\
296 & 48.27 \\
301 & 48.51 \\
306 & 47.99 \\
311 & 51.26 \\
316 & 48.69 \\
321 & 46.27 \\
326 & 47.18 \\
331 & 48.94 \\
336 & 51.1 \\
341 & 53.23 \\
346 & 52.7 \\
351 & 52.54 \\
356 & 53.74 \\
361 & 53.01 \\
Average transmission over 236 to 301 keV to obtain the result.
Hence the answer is 47.9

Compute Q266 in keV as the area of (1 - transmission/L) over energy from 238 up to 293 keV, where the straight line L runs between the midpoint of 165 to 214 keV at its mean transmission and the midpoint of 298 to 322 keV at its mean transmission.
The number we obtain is -4.19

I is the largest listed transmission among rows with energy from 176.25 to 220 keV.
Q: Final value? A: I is 40.31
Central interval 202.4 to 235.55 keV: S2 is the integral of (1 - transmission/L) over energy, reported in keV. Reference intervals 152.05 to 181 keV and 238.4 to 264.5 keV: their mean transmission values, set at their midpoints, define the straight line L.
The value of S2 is 3.65 keV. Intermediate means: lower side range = 37.3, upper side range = 48.2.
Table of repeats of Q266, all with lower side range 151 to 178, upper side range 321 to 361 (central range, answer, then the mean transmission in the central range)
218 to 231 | 0.86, 39.4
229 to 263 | -3.05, 47.7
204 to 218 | 1.47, 36.7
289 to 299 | -0.09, 47.9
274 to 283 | -0.10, 46.8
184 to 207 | 0.78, 38.5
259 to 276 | -1.20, 48.7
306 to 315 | -0.21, 49.9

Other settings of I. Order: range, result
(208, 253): 48.28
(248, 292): 51.21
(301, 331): 51.26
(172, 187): 36.28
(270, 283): 48.87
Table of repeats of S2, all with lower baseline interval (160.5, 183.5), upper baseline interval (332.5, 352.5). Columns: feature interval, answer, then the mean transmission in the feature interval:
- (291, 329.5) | 0.76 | 48.3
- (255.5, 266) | -1.19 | 49.8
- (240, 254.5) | -1.21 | 47.2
